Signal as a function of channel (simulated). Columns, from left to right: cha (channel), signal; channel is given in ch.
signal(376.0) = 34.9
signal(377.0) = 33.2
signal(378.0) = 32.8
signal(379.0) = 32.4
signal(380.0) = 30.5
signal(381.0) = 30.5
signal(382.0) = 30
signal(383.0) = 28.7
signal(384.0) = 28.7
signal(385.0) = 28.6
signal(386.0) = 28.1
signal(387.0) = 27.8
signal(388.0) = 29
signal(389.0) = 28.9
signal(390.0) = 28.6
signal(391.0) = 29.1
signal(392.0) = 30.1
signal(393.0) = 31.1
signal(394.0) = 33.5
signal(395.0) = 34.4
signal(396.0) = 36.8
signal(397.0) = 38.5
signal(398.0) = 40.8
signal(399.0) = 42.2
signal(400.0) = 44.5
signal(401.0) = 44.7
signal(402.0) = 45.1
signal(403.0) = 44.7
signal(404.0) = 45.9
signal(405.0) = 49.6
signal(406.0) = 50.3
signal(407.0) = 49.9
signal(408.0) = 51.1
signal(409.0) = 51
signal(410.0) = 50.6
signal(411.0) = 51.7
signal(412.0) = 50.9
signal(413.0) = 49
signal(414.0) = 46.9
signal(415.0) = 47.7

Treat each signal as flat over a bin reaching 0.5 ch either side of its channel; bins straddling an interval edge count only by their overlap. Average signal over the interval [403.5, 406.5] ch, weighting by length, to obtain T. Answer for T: 48.6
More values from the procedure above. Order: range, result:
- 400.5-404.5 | 45.1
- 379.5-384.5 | 29.7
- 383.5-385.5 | 28.6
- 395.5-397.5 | 37.6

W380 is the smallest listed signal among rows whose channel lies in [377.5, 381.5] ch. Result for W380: 30.5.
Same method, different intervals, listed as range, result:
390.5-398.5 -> 29.1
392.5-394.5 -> 31.1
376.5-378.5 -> 32.8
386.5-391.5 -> 27.8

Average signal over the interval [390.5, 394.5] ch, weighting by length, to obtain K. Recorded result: 31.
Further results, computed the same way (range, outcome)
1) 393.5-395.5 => 34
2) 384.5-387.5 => 28.2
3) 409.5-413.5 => 50.6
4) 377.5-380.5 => 31.9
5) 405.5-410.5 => 50.6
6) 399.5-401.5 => 44.6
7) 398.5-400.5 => 43.4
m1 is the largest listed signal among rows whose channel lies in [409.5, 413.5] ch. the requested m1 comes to 51.7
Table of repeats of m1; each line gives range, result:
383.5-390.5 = 29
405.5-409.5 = 51.1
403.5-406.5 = 50.3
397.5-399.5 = 42.2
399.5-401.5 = 44.7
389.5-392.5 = 30.1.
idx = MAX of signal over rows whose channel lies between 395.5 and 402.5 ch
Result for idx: 45.1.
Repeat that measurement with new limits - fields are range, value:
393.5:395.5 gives 34.4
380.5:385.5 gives 30.5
